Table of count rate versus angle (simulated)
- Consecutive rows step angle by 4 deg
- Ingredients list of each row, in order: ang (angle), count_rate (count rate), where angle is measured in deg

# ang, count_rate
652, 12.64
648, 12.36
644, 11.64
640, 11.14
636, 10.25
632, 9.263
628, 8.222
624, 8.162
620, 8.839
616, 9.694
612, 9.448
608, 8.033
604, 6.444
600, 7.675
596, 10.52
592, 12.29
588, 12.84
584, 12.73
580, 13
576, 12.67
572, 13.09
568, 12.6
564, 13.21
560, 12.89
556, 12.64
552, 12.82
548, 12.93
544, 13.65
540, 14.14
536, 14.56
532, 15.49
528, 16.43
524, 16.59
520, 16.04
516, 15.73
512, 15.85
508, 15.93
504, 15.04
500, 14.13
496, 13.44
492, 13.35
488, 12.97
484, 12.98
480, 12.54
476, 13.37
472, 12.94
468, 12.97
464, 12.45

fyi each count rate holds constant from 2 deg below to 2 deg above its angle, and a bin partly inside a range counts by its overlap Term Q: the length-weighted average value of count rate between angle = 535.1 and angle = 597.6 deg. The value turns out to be 12.9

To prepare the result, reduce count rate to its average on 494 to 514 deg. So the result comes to 14.9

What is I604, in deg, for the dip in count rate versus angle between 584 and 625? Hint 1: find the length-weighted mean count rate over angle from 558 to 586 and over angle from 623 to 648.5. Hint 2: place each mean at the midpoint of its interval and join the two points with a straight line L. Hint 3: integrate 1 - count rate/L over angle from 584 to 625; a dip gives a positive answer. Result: 6.8 deg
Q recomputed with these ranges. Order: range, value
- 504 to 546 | 15.4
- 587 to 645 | 9.54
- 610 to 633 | 8.92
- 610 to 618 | 9.57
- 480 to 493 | 13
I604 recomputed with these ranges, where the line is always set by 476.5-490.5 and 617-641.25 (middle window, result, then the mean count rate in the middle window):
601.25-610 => 2.3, 7.28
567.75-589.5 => -4.8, 12.8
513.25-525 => -4.0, 16.1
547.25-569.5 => -3.7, 12.8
